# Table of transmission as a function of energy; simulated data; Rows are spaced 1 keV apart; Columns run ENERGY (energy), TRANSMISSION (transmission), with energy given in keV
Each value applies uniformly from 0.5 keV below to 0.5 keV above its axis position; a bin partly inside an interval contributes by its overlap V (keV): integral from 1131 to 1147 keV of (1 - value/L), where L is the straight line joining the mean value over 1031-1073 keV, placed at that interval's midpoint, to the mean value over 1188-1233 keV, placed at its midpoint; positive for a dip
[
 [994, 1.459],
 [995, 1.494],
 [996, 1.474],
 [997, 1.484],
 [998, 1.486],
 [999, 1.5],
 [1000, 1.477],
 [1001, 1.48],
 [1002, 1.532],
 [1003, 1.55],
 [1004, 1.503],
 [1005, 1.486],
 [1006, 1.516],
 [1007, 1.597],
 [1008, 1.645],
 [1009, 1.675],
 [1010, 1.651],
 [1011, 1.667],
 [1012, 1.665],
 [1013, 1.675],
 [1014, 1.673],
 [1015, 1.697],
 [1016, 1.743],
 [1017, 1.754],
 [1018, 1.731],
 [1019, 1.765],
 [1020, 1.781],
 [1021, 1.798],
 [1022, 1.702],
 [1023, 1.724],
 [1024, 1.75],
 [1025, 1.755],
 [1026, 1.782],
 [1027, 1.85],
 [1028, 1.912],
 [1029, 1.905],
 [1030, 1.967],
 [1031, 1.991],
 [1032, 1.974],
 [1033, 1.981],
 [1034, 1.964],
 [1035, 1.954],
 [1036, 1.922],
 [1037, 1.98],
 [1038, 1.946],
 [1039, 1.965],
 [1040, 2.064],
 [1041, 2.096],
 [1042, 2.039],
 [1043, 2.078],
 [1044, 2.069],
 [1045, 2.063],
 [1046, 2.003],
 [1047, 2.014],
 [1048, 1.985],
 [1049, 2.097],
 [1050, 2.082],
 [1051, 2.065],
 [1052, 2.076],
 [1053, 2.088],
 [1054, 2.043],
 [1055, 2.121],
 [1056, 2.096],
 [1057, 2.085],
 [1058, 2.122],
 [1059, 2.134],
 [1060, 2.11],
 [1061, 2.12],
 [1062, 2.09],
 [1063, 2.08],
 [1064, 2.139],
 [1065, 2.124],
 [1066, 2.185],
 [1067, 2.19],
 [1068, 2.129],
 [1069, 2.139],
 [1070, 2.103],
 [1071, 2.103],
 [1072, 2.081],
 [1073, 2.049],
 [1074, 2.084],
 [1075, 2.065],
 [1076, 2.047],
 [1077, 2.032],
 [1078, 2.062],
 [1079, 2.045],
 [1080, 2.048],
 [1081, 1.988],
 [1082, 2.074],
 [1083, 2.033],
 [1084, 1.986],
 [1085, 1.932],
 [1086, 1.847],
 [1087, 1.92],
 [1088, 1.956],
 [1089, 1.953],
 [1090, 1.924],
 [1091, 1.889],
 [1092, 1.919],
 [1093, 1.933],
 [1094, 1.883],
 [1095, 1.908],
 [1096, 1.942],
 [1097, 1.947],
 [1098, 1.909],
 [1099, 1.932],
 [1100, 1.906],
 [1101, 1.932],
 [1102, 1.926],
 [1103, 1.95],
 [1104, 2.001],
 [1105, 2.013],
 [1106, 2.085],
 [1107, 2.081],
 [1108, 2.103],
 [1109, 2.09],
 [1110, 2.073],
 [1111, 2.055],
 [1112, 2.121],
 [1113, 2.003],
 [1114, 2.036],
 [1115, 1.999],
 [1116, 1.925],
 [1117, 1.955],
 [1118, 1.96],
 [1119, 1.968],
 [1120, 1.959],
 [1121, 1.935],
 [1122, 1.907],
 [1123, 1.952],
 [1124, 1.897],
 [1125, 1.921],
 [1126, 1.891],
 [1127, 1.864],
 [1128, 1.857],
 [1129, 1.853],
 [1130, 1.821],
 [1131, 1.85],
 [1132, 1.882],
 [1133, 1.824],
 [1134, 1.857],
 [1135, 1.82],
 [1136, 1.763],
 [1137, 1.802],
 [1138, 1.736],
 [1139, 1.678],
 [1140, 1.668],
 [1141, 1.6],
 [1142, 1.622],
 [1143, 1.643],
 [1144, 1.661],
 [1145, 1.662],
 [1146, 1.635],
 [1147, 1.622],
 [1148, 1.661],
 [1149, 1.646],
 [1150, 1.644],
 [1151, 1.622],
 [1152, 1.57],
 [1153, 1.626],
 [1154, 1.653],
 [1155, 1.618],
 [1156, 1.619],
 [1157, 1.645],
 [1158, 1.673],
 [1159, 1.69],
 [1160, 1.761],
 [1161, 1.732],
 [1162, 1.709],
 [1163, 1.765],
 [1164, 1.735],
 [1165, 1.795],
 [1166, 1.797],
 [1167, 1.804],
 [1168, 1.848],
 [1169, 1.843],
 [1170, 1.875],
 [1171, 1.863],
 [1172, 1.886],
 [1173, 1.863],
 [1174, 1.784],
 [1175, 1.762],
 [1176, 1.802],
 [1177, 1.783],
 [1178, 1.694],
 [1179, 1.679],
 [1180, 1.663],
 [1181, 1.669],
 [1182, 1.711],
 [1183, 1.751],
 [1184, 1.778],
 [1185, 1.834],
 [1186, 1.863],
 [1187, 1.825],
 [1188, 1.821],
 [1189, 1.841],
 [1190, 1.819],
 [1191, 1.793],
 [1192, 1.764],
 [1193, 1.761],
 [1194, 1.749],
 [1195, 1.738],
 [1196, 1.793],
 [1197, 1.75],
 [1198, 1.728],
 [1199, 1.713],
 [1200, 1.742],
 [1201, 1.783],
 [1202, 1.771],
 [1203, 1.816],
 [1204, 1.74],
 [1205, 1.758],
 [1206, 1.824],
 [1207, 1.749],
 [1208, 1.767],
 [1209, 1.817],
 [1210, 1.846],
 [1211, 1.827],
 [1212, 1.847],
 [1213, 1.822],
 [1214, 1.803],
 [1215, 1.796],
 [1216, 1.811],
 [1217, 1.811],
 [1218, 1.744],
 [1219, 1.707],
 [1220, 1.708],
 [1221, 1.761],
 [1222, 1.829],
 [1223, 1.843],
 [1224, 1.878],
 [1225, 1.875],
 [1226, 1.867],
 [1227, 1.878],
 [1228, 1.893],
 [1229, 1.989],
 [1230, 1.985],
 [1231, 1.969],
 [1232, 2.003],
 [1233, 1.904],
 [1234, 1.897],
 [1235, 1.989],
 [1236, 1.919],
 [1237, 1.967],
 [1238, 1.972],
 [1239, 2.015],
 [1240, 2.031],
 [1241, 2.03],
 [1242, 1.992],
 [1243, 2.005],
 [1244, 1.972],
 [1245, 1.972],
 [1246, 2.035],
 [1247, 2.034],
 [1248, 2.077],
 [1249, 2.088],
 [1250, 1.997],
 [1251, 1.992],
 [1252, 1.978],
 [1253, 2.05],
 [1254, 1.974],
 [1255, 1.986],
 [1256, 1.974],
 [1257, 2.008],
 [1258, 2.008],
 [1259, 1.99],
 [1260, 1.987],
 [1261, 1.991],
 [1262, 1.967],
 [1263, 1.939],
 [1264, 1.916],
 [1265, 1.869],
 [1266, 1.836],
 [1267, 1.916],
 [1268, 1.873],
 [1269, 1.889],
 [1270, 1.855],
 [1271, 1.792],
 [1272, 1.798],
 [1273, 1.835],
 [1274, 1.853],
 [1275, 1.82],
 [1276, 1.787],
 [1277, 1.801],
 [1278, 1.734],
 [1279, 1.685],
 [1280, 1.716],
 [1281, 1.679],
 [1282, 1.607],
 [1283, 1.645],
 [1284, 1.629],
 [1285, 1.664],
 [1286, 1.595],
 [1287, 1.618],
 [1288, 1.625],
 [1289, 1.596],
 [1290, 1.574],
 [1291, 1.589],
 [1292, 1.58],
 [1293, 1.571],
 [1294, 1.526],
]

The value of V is 1.7 keV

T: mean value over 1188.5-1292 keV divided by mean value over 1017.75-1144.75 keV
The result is 0.94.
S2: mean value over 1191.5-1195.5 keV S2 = 1.75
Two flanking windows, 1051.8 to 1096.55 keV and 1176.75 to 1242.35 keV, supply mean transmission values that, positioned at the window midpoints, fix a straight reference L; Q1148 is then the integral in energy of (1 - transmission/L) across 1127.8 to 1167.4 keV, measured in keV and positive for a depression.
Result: 4.33 keV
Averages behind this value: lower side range 2.04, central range 1.71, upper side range 1.83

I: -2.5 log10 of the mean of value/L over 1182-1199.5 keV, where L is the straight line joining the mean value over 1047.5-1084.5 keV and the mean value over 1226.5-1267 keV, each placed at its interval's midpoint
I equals 0.131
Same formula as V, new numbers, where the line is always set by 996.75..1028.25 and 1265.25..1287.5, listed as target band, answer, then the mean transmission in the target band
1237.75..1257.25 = -2.94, 2.01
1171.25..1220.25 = -1.49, 1.78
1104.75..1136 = -4.66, 1.95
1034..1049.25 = -3.19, 2.02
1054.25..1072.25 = -4.77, 2.12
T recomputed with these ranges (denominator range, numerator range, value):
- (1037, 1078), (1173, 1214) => 0.85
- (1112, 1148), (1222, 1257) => 1.08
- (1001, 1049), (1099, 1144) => 1.05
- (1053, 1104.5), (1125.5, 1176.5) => 0.86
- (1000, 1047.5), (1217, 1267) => 1.08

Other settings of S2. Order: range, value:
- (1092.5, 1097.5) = 1.92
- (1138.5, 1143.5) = 1.64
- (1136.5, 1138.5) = 1.77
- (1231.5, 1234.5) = 1.93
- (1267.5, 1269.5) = 1.88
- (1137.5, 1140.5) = 1.69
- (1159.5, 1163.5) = 1.74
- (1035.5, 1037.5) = 1.95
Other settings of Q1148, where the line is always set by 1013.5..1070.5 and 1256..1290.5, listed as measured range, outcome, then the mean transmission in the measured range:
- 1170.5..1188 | 0.88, 1.78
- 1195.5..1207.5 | 0.59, 1.76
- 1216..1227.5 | 0.19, 1.81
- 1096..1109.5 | -0.40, 1.99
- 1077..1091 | -0.25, 1.98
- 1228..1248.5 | -1.78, 1.99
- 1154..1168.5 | 1.24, 1.73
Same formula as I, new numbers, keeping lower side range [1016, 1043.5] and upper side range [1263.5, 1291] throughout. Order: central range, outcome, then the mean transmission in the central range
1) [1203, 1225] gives -0.01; 1.8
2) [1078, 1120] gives -0.07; 1.98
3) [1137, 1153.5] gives 0.11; 1.65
